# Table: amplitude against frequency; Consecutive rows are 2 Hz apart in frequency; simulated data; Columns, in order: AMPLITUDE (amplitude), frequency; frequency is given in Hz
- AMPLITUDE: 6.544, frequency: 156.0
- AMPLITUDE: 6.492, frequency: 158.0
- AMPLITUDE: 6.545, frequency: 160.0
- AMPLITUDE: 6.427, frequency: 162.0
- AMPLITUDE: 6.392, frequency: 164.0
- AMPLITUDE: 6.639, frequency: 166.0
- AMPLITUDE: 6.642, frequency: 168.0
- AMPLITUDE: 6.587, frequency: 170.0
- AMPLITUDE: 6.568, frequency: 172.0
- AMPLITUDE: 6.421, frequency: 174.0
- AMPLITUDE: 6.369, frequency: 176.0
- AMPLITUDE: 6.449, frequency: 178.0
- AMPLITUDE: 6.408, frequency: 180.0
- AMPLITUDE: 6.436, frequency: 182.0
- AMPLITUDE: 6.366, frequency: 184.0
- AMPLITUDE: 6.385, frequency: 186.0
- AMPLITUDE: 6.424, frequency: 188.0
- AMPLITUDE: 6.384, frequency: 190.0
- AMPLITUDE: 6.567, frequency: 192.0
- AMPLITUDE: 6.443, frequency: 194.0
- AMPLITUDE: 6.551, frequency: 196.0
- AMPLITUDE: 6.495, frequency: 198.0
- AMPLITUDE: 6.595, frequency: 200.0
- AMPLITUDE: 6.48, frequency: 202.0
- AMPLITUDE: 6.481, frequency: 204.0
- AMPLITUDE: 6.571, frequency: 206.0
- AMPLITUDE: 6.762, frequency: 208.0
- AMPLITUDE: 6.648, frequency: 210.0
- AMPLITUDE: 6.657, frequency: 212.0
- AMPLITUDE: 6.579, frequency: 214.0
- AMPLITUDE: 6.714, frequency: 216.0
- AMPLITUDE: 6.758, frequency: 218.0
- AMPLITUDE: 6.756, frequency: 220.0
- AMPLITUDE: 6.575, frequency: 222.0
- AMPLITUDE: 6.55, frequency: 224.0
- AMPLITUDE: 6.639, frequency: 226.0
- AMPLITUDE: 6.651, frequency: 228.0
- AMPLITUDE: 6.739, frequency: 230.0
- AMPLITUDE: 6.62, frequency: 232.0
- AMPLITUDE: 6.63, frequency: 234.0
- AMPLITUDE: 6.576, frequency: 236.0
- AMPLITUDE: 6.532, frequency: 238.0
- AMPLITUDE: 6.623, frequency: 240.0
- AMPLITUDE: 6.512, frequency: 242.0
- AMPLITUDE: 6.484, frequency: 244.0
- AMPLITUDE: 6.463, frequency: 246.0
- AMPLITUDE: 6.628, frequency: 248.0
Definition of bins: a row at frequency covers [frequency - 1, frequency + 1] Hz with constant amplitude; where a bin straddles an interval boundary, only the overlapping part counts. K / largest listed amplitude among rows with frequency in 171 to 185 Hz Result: 6.568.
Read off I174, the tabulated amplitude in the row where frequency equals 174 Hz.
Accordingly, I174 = 6.421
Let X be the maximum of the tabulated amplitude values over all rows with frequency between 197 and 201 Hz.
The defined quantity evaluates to 6.595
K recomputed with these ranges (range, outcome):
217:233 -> 6.758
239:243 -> 6.623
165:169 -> 6.642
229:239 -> 6.739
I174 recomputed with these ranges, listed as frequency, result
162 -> 6.427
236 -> 6.576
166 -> 6.639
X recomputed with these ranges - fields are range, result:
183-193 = 6.567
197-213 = 6.762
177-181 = 6.449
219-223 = 6.756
